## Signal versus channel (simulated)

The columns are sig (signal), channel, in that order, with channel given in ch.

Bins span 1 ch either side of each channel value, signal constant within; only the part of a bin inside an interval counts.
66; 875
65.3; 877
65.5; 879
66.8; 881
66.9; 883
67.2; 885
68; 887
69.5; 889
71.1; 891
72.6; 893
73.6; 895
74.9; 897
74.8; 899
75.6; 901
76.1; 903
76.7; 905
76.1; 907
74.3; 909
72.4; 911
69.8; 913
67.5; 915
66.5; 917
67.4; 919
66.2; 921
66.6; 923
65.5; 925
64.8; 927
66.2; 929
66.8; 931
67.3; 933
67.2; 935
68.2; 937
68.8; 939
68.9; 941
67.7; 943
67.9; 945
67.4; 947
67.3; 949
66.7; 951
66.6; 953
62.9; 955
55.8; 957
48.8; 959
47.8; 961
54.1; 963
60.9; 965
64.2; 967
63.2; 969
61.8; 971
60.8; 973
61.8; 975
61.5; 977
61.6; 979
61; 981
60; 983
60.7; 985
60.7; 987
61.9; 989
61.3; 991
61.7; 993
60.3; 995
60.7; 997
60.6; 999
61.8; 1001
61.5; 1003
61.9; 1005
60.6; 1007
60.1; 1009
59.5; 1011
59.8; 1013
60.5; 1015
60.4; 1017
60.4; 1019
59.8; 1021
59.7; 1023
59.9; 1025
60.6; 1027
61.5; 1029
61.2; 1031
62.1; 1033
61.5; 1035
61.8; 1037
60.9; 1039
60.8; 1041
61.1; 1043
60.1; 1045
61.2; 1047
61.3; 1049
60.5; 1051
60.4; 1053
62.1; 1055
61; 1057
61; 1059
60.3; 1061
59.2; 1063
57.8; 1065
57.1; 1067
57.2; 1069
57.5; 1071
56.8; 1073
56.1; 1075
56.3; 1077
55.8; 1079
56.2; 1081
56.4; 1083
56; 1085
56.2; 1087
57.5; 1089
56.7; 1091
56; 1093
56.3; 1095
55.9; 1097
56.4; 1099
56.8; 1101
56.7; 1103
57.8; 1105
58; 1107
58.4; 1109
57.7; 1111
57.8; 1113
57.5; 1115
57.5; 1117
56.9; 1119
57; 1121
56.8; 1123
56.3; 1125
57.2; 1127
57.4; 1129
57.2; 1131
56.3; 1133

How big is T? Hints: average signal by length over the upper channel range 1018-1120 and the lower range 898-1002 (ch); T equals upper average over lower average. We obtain 0.90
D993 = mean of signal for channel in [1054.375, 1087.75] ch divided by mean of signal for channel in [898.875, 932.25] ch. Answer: 0.8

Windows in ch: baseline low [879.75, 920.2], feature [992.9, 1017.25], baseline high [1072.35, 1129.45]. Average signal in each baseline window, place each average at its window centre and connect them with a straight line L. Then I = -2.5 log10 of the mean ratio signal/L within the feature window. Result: 0.05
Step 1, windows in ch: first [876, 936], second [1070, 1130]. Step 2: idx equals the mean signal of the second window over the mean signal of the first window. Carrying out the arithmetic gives 0.8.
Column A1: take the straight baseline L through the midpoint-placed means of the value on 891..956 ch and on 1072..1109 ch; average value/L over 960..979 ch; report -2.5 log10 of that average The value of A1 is 0.11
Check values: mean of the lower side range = 69.4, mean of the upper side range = 56.6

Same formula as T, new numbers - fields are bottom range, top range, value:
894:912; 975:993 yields 0.82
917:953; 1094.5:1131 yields 0.85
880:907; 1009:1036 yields 0.84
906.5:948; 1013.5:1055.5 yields 0.89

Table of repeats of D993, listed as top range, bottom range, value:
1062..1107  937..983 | 0.91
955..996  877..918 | 0.84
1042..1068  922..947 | 0.90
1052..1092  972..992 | 0.95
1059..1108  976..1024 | 0.94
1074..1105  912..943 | 0.84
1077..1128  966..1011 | 0.93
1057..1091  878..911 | 0.80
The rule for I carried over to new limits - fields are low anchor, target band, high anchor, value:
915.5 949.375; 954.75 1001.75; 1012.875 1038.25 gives 0.07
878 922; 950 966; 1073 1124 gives 0.15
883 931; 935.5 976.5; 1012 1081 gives 0.07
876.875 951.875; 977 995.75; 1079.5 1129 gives 0.06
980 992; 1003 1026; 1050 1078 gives 0.00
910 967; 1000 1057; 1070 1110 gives -0.02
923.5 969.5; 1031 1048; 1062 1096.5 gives -0.04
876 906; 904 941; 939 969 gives -0.04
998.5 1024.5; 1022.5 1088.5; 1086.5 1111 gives -0.01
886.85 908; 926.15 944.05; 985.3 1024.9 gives 0.03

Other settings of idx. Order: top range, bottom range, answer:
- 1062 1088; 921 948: 0.85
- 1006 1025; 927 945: 0.89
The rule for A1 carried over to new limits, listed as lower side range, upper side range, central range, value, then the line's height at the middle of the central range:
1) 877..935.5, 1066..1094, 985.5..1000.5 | 0.037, 63.2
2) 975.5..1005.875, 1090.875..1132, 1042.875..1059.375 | -0.033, 59.1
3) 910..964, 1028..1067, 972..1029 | 0.031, 62.5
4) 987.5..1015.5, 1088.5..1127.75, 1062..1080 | 0.024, 58.4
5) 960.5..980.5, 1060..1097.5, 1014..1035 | -0.039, 58.5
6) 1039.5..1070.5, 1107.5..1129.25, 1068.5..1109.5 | 0.036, 58.6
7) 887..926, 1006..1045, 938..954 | 0.002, 67.8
